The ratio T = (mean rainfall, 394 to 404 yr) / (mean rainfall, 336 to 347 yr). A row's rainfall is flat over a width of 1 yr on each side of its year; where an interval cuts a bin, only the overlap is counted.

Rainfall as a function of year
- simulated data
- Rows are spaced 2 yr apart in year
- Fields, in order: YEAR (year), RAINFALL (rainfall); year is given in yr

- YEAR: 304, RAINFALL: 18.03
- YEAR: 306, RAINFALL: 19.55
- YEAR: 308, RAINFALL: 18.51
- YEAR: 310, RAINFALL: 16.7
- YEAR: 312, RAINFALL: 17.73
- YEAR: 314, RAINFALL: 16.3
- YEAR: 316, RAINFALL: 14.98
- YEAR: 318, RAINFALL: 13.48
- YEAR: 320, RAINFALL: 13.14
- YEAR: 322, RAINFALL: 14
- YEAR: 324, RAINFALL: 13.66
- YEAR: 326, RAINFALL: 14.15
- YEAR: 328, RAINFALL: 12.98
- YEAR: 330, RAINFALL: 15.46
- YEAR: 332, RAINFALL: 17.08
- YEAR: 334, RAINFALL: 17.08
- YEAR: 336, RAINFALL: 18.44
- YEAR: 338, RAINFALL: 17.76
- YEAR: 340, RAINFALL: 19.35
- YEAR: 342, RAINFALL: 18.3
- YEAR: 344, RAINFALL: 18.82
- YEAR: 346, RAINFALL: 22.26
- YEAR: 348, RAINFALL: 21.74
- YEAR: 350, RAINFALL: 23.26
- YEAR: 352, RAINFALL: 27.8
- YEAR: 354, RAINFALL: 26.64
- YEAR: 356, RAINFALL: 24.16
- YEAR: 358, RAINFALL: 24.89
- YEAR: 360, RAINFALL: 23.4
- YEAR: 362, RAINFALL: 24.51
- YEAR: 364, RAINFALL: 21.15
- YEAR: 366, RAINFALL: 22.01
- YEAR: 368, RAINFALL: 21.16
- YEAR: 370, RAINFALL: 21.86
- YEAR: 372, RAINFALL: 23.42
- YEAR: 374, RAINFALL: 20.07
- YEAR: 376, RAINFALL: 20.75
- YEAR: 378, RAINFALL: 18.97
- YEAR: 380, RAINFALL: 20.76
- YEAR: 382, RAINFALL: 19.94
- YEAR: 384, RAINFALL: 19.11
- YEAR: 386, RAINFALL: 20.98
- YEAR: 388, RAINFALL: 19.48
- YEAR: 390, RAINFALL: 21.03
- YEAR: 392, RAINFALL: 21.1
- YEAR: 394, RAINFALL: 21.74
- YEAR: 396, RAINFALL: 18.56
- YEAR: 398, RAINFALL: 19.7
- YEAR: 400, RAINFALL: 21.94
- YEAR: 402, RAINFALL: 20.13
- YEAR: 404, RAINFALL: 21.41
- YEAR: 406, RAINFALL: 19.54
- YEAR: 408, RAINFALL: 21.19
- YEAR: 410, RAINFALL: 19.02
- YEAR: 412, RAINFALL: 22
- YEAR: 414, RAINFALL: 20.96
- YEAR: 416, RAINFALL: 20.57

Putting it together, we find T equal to 1.06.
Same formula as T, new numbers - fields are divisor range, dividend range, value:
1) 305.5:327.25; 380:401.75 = 1.31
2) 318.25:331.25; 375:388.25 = 1.44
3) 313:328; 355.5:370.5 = 1.62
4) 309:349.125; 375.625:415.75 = 1.22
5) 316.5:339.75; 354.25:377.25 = 1.47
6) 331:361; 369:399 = 0.96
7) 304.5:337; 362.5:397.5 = 1.31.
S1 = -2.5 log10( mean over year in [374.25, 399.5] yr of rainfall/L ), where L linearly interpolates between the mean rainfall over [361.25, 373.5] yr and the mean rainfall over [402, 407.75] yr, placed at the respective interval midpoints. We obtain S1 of 0.06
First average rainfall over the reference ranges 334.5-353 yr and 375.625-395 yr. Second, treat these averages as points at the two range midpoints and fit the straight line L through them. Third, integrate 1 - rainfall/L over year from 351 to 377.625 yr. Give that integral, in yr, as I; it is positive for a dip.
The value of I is -3.3 yr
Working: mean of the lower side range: 20.8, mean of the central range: 23.1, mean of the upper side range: 20.4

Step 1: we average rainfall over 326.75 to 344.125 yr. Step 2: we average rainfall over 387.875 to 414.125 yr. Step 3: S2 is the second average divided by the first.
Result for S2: 1.2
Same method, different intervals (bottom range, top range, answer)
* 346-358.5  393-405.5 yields 0.84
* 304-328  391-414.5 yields 1.32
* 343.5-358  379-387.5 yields 0.85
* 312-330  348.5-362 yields 1.73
